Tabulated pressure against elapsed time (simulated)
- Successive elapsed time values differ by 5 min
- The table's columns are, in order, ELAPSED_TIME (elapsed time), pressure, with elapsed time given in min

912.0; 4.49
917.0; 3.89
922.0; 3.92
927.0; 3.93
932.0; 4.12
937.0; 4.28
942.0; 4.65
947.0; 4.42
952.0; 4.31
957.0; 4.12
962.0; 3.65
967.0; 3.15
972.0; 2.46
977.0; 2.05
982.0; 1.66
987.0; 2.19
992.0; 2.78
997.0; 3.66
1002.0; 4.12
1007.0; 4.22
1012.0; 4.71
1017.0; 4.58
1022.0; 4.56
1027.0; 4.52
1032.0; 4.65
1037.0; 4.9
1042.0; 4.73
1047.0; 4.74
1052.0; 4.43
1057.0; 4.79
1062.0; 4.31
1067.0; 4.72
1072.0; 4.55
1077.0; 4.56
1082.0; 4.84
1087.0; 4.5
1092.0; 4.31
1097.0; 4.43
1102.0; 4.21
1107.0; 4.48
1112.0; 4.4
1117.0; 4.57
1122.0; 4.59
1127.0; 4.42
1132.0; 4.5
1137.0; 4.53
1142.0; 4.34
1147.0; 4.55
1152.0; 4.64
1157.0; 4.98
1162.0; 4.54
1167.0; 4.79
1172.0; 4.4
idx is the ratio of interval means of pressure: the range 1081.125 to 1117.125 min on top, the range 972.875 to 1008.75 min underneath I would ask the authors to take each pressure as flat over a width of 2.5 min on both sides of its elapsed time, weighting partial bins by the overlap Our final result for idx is 1.5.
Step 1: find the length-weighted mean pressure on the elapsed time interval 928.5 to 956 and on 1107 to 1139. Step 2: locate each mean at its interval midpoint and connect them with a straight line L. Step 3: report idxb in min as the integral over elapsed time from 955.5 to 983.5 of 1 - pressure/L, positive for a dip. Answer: 9.7 min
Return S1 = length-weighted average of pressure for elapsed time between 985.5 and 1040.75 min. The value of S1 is 4.13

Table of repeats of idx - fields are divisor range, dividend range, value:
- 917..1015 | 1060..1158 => 1.25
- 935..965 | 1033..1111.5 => 1.08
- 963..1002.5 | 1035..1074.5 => 1.70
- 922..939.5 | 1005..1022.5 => 1.11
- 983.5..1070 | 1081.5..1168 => 1.07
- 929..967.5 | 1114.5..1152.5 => 1.09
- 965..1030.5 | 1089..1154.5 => 1.29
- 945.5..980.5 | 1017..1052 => 1.38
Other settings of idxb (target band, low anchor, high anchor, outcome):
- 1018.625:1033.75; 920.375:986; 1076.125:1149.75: -2.26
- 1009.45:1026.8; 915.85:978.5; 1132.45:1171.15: -2.25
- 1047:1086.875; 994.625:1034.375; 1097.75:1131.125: -1.70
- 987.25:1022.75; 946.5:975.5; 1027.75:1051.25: 2.43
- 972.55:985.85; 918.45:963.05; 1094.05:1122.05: 7.08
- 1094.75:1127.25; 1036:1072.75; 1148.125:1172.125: 1.55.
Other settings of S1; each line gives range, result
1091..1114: 4.37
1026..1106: 4.57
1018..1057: 4.65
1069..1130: 4.49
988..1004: 3.38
